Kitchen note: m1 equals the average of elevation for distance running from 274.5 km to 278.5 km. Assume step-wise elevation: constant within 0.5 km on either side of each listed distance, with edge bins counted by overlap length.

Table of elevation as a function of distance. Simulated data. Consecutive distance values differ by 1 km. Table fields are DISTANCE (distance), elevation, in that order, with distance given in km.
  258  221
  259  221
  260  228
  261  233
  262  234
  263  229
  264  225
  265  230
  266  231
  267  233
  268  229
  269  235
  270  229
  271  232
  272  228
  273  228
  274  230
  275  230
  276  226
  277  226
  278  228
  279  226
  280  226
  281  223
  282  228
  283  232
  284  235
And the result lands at 228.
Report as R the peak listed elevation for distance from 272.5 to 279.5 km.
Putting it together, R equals 230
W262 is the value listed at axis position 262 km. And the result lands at 234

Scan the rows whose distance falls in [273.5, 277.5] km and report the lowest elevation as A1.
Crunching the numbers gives 226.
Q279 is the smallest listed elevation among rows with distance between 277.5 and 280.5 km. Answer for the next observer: 226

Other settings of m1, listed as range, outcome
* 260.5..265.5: 230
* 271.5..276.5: 228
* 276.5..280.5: 226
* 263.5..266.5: 229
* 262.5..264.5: 227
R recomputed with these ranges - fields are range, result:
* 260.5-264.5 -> 234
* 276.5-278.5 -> 228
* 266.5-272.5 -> 235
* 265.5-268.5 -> 233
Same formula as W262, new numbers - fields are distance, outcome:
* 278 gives 228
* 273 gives 228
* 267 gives 233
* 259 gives 221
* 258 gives 221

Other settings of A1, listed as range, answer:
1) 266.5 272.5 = 228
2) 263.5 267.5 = 225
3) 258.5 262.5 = 221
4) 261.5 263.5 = 229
